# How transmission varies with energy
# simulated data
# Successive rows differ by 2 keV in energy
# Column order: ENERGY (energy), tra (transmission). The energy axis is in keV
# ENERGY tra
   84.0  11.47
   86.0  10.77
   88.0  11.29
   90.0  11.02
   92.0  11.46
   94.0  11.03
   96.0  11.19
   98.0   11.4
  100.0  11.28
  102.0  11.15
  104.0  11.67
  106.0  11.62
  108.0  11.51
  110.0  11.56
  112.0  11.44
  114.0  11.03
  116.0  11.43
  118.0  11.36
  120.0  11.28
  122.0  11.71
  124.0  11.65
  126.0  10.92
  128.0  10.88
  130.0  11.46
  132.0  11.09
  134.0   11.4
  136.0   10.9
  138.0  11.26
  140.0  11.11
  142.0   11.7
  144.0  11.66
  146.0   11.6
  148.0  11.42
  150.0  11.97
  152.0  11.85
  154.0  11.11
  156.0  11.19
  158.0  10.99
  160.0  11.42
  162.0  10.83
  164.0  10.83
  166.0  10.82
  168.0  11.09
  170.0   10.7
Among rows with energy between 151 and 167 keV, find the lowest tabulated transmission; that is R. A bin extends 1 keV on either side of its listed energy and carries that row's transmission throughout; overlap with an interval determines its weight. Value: 10.82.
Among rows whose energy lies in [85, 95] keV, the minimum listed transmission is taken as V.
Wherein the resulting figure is 10.77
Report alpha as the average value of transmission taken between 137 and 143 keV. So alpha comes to 11.4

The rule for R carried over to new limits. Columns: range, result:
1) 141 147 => 11.6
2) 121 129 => 10.88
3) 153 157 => 11.11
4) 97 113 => 11.15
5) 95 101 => 11.19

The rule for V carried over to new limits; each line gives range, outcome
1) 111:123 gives 11.03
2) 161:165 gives 10.83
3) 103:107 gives 11.62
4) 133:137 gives 10.9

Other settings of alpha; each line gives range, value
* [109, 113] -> 11.5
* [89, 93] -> 11.2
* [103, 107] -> 11.6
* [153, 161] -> 11.2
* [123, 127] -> 11.3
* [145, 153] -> 11.7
